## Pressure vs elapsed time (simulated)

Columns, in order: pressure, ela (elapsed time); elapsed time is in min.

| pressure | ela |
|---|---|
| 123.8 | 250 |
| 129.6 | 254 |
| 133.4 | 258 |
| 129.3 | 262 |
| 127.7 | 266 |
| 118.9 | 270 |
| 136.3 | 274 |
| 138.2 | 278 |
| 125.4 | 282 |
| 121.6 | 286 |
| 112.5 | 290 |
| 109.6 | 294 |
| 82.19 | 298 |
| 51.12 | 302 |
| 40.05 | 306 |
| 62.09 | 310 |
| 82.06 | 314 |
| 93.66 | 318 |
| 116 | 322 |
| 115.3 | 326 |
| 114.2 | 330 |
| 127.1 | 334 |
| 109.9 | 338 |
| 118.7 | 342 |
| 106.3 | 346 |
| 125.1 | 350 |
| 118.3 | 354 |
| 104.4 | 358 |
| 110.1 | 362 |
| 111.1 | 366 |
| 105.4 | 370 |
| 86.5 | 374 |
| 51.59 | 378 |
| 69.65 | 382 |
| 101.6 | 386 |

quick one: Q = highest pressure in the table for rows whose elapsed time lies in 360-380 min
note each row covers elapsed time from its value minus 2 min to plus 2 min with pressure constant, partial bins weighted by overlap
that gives 111.1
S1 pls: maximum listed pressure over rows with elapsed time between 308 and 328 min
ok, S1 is 116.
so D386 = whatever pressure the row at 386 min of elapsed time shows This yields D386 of 101.6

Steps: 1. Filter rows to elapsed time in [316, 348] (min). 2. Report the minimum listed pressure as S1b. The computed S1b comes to 93.66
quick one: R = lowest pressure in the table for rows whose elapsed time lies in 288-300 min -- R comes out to 82.19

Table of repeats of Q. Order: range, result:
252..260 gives 133.4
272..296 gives 138.2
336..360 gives 125.1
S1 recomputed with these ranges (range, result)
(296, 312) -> 82.19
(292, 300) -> 109.6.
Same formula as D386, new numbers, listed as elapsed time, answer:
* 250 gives 123.8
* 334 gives 127.1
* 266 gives 127.7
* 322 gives 116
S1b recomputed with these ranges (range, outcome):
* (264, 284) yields 118.9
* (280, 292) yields 112.5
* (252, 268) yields 127.7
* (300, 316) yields 40.05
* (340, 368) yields 104.4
